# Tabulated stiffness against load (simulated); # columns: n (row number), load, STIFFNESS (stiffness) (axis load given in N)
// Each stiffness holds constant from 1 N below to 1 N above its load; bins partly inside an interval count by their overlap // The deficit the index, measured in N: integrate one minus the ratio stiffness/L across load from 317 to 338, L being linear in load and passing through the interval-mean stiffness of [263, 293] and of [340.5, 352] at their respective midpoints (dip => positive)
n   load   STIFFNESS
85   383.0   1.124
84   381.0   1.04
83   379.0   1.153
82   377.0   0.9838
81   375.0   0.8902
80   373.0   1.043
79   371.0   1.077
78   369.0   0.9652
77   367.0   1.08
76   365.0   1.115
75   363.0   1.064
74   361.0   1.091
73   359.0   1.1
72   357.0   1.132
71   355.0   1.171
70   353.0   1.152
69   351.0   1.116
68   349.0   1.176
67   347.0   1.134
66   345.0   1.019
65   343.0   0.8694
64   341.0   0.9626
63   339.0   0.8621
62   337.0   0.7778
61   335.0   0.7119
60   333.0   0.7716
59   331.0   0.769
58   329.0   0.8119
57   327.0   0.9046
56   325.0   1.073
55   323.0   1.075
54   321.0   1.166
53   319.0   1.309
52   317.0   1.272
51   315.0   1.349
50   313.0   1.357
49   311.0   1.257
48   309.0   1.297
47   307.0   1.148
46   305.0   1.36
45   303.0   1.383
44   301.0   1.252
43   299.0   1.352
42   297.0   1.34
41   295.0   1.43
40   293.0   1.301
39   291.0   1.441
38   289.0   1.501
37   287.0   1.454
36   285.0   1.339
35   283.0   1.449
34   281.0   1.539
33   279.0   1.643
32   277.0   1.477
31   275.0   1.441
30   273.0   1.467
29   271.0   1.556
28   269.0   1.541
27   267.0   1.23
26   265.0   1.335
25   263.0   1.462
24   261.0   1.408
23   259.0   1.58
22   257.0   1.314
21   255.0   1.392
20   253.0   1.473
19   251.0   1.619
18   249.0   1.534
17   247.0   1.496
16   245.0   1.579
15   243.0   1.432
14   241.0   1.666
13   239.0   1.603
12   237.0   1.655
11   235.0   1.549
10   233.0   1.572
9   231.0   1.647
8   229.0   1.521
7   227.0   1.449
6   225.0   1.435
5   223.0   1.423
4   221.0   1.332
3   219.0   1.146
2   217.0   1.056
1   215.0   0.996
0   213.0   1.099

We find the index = 3.8 N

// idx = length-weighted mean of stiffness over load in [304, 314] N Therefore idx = 1.28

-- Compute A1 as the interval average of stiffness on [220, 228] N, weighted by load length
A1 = 1.41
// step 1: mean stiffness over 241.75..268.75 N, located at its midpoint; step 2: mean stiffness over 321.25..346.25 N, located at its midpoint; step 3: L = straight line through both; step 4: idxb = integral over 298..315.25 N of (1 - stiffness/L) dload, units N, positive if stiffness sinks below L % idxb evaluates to -3.4 N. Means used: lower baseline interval 1.45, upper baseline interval 0.895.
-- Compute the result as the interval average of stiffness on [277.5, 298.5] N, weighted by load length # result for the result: 1.44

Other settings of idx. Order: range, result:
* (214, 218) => 1.03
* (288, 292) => 1.47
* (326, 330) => 0.858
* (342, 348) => 1.01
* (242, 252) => 1.53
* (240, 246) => 1.56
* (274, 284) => 1.51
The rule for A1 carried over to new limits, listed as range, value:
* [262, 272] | 1.42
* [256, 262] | 1.43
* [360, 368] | 1.09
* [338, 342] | 0.912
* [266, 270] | 1.39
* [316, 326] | 1.18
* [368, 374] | 1.03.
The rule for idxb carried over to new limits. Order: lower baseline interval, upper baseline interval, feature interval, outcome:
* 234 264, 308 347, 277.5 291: -1.9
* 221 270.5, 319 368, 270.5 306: -4.0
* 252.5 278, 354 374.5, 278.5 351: 4.5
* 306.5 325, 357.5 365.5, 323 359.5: 5.7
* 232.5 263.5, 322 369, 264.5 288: -1.6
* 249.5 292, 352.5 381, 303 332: 2.6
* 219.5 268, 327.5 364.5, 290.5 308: -1.7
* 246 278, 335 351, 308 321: -1.8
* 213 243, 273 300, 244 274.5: -0.7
